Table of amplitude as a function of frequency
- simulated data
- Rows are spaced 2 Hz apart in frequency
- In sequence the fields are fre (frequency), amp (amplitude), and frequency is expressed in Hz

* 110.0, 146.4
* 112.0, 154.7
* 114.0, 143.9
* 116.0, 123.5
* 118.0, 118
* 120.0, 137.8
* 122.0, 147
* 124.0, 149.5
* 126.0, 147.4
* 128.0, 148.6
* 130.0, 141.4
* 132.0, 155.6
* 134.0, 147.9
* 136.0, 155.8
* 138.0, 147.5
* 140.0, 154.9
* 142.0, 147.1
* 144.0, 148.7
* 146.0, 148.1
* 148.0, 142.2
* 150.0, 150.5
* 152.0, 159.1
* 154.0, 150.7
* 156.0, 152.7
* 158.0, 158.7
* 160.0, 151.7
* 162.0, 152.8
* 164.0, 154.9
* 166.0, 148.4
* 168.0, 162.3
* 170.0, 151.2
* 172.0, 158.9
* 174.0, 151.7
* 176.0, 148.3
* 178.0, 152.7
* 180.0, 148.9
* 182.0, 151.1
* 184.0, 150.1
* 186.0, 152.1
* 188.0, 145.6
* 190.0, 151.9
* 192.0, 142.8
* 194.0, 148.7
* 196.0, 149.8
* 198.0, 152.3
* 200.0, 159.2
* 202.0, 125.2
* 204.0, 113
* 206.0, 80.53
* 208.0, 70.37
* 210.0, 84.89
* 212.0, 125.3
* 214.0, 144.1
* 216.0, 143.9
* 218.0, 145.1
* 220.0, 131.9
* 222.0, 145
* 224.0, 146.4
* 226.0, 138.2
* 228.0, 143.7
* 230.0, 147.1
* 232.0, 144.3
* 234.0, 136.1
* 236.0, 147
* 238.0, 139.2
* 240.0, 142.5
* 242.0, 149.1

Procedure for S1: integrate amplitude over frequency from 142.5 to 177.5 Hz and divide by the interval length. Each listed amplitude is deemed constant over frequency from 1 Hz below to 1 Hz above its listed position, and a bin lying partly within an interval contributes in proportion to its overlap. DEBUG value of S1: 152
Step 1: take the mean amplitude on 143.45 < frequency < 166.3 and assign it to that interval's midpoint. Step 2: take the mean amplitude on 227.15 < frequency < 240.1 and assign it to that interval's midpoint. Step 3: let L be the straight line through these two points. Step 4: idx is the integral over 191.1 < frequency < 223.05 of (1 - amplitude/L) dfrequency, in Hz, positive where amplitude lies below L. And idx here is 3.7 Hz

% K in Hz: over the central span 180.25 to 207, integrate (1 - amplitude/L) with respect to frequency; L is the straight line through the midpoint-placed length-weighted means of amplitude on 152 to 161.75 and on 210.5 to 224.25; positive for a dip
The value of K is 0.7 Hz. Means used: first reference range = 154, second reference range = 138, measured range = 140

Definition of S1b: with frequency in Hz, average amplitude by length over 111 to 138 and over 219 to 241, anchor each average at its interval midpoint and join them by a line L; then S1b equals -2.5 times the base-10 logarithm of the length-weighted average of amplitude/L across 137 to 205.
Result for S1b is -0.05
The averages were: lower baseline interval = 144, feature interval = 150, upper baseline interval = 142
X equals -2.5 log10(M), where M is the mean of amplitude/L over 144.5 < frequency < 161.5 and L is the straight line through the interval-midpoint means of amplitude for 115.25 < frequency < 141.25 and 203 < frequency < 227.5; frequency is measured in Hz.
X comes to -0.10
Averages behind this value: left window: 144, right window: 123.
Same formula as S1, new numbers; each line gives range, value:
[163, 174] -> 155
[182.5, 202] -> 149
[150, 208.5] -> 145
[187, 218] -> 130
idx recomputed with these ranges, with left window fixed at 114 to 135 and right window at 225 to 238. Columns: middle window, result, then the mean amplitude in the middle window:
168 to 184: -1.2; 152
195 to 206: 0.6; 135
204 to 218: 3.1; 111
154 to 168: -1.1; 154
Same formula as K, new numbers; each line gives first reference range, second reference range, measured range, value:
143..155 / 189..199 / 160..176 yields -0.5 Hz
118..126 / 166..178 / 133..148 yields -0.3 Hz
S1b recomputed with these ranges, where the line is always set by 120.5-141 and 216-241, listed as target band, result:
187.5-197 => -0.02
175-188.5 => -0.03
